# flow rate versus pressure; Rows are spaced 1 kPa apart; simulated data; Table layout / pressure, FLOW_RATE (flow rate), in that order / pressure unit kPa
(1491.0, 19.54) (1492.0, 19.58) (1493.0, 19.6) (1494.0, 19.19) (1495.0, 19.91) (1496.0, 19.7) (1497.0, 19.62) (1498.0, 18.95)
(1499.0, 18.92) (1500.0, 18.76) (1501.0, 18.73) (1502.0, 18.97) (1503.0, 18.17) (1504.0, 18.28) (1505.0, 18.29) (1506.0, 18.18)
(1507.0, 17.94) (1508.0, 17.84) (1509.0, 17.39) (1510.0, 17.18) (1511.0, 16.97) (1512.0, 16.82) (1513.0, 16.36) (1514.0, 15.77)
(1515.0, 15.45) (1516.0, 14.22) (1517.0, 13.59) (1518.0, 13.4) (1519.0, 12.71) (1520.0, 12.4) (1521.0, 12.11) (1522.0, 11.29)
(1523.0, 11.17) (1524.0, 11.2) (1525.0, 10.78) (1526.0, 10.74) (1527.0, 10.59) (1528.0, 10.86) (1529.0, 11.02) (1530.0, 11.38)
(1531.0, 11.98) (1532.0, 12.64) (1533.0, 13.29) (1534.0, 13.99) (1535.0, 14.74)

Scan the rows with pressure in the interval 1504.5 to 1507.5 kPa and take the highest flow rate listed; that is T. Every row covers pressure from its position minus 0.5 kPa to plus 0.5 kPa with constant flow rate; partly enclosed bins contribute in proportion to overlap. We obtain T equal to 18.29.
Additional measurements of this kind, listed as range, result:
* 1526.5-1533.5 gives 13.29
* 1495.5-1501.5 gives 19.7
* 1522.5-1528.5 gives 11.2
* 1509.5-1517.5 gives 17.18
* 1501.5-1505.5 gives 18.97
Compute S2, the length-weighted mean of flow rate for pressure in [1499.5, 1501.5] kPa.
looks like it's 18.7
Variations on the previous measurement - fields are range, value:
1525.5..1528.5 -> 10.7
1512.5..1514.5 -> 16.1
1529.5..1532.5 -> 12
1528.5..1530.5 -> 11.2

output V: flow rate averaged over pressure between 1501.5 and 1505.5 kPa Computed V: 18.4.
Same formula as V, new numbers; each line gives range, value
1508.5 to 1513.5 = 16.9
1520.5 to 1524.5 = 11.4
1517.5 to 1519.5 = 13.1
